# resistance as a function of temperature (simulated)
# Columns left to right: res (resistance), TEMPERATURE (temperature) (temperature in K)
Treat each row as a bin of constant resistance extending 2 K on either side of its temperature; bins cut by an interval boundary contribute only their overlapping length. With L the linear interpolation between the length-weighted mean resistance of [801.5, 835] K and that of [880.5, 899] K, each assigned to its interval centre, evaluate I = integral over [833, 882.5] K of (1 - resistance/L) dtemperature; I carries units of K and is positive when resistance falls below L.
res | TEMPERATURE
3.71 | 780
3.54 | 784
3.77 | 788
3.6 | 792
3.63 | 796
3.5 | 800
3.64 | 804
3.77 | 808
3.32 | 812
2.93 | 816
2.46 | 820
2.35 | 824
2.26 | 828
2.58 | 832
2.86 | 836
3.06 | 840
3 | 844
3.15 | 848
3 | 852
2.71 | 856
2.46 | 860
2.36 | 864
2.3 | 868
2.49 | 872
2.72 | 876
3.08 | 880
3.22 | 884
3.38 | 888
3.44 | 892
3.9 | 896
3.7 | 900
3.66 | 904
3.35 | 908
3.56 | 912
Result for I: 6.9 K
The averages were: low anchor 2.92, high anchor 3.46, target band 2.77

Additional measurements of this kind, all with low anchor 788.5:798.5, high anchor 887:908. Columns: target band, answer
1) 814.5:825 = 3.0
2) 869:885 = 3.5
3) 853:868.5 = 4.7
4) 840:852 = 1.8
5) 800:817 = 0.8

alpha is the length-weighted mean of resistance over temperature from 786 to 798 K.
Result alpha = 3.67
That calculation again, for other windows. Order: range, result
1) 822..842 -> 2.62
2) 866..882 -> 2.65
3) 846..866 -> 2.74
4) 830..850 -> 2.93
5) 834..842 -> 2.96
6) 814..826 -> 2.58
